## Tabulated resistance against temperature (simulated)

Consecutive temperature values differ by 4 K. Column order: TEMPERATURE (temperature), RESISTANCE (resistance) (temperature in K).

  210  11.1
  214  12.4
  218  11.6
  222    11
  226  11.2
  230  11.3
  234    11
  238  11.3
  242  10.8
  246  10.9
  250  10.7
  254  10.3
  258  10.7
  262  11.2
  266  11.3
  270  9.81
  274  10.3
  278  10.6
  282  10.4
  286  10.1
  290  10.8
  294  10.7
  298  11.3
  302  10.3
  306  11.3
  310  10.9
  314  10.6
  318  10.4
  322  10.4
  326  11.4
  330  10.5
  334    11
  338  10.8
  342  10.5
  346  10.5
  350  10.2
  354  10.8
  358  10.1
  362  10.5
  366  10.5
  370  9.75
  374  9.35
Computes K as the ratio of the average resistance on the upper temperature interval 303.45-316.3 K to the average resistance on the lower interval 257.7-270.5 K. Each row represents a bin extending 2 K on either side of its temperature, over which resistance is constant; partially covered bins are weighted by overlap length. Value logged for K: 1.0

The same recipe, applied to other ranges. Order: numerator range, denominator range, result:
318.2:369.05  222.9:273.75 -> 0.97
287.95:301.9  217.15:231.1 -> 0.96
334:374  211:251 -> 0.92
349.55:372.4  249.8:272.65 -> 0.97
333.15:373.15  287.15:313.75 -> 0.96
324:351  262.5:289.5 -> 1.02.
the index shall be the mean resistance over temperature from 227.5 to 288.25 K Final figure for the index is 10.7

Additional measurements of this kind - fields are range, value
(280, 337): 10.7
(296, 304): 10.8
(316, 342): 10.7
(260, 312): 10.7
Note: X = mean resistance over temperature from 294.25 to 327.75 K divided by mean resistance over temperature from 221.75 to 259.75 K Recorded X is 0.99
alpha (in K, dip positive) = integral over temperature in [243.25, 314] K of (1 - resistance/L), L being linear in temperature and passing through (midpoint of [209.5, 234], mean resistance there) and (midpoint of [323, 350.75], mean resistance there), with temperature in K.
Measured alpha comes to 2.46 K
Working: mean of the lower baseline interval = 11.4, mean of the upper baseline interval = 10.7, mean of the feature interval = 10.7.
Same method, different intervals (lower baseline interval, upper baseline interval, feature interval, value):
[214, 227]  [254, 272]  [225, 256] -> 0.5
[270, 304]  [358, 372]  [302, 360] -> -1.7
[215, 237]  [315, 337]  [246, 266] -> 0.6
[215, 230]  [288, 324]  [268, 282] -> 0.9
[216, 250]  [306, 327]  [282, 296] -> 0.5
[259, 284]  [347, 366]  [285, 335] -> -1.1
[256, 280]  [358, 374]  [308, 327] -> -0.6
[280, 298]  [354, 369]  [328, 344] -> -0.4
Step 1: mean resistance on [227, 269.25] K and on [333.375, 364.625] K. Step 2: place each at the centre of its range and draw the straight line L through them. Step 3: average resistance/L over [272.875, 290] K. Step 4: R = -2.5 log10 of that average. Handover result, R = 0.040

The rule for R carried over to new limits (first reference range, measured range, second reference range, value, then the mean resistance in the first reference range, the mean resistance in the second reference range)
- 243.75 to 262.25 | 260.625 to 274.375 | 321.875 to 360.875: 0.00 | 10.7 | 10.6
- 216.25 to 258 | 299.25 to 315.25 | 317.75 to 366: -0.01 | 11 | 10.6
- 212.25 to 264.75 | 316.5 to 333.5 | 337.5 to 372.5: -0.02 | 11.1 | 10.4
